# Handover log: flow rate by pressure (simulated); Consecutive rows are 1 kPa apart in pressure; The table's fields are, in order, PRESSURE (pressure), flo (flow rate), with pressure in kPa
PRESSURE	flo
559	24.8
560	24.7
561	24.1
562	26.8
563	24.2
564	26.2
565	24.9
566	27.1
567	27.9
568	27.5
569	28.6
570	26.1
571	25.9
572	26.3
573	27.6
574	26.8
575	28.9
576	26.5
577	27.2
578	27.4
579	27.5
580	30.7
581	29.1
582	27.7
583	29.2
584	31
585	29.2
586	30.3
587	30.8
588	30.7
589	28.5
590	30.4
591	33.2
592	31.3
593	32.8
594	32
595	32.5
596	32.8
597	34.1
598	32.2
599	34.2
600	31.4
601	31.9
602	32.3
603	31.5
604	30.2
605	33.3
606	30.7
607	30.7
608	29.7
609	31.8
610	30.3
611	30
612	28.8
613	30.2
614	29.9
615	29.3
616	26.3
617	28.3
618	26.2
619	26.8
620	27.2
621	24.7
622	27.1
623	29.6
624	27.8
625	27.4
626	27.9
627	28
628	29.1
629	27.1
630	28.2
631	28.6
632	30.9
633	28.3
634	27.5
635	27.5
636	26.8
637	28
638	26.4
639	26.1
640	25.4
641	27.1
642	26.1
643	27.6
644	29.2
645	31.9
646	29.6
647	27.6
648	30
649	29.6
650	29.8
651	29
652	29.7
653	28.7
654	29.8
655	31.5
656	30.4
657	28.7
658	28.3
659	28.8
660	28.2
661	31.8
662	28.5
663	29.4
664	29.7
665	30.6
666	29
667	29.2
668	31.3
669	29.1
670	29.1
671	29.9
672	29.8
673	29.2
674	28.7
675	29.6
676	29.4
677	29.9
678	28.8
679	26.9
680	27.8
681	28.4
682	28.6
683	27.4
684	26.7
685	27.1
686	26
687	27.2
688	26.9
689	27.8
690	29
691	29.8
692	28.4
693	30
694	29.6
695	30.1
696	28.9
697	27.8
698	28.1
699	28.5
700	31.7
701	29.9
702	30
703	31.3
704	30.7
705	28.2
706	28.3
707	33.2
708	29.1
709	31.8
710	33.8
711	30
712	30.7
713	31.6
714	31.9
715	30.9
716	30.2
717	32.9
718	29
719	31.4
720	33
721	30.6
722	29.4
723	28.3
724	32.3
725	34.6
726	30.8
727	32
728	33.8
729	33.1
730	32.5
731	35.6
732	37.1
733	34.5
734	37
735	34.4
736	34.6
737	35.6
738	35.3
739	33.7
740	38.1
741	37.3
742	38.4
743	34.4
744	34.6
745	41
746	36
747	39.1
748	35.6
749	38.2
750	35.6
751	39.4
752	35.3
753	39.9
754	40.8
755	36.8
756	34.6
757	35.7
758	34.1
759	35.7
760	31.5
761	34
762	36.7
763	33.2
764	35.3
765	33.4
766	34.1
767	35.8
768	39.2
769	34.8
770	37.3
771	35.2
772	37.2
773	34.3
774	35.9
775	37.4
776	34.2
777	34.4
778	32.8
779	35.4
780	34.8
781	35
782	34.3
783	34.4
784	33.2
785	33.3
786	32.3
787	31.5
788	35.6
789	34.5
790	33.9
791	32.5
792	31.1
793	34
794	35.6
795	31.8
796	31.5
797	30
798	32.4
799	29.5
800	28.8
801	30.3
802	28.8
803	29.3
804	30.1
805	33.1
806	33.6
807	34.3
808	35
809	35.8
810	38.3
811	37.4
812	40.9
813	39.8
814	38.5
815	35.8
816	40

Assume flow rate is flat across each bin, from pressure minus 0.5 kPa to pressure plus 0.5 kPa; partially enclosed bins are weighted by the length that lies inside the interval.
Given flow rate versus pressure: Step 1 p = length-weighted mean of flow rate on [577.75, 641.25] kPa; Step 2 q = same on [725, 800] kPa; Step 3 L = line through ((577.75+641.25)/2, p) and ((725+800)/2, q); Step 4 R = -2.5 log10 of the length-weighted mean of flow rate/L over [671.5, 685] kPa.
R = 0.122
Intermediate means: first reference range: 29.5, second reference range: 34.9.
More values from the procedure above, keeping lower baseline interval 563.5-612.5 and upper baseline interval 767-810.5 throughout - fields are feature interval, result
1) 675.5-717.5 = 0.09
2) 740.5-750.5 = -0.13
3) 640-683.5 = 0.07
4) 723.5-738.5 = -0.05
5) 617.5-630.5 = 0.11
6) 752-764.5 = -0.08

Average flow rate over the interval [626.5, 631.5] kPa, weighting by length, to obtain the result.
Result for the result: 28.2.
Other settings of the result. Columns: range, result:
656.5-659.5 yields 28.6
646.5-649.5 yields 29.1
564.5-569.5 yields 27.2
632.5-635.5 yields 27.8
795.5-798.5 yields 31.3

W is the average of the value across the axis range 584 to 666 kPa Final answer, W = 29.5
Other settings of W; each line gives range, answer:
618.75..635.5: 27.9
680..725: 29.7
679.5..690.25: 27.5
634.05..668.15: 28.8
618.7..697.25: 28.6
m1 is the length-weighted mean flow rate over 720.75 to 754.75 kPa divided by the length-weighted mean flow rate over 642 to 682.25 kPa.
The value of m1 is 1.21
